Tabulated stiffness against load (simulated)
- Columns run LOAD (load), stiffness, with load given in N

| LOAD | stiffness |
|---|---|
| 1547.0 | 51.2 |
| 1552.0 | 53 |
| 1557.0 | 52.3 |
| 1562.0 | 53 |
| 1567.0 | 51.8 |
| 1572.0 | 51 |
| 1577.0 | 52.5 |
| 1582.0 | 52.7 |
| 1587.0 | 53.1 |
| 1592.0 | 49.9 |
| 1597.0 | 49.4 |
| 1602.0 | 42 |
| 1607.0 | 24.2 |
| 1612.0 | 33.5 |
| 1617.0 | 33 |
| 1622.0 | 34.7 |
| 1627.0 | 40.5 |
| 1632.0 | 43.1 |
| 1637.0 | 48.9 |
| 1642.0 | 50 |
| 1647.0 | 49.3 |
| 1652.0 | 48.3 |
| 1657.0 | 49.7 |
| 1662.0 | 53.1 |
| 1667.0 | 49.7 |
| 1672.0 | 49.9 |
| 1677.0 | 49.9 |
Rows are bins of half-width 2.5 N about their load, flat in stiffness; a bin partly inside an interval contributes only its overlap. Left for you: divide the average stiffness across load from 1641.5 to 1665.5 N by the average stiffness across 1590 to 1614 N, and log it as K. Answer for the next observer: 1.3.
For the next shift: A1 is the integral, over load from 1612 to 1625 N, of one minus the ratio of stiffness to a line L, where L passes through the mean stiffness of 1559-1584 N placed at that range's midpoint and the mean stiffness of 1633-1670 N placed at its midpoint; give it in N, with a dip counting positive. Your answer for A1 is 4.27 N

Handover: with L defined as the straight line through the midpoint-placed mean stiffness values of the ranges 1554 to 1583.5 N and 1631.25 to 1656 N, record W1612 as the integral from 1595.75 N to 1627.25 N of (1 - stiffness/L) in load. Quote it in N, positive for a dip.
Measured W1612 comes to 8.8 N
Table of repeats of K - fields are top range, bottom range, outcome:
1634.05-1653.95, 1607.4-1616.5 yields 1.57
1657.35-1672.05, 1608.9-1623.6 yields 1.53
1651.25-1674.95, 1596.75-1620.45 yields 1.43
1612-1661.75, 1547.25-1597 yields 0.85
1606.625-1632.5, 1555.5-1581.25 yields 0.67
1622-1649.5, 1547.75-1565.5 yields 0.86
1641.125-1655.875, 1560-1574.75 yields 0.95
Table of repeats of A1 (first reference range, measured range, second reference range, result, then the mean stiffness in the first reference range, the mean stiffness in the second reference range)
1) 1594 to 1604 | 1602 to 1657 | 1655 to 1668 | 8.64 N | 46.1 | 51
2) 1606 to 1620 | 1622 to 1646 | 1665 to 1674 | -4.16 N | 31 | 49.8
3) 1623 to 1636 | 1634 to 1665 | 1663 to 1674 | -2.48 N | 41.8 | 50.2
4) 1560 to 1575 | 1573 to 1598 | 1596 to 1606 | -2.76 N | 51.9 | 41.9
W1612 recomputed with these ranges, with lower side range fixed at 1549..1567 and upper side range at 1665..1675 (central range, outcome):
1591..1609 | 3.64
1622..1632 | 2.20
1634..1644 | 0.29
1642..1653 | 0.27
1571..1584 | -0.01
